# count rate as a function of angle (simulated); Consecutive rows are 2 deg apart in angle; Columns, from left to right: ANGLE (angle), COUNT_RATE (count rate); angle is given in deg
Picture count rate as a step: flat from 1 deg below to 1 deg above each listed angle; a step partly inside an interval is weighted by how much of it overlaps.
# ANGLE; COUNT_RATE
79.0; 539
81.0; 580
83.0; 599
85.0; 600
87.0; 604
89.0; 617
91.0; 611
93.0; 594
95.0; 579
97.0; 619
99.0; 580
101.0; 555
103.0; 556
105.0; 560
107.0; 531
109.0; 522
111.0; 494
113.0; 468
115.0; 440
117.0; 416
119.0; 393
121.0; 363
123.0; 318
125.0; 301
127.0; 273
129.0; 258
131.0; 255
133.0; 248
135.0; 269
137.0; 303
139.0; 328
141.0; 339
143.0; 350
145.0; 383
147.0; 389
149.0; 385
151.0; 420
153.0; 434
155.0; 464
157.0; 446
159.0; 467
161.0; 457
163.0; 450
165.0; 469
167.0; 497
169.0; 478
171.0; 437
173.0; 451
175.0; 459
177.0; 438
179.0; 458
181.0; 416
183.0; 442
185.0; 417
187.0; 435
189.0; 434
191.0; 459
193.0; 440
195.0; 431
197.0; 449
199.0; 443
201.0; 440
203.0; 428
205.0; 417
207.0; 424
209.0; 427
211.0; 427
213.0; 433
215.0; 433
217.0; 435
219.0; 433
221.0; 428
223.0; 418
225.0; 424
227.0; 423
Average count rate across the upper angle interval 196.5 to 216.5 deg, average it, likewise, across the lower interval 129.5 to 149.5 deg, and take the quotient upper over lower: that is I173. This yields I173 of 1.34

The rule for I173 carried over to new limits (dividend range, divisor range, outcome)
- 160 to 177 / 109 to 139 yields 1.32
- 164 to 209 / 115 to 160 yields 1.24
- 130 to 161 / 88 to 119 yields 0.68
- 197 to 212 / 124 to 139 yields 1.56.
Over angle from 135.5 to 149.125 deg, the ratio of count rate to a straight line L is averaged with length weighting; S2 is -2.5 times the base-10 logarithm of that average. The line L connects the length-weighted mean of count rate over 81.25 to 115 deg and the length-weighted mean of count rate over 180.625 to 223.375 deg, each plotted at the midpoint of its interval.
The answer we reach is 0.408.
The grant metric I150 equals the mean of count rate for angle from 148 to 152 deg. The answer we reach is 402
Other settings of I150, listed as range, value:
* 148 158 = 430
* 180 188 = 428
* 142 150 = 377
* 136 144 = 330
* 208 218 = 431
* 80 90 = 600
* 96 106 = 574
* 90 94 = 602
